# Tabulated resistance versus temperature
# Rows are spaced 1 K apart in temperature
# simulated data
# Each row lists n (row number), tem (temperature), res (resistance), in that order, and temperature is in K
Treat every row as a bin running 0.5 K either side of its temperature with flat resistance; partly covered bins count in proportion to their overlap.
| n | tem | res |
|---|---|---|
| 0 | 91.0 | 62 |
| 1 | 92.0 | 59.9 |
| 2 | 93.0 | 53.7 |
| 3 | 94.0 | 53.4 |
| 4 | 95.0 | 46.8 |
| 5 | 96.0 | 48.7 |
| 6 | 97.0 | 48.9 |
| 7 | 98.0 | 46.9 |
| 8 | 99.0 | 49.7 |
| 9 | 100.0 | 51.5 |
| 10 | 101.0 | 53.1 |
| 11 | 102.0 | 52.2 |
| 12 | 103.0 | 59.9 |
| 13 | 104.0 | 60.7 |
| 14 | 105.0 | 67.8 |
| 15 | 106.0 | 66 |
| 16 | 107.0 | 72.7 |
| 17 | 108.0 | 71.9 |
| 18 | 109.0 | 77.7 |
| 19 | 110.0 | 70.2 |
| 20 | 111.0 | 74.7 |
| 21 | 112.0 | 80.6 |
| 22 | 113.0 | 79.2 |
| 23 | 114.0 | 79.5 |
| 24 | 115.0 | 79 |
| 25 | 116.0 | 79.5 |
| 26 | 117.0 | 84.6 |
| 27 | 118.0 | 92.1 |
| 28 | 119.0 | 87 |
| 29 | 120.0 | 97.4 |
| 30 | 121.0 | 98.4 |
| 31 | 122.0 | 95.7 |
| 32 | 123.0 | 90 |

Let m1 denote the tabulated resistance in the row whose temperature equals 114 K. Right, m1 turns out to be 79.5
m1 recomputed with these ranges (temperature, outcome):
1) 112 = 80.6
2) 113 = 79.2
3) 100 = 51.5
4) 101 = 53.1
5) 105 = 67.8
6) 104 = 60.7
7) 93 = 53.7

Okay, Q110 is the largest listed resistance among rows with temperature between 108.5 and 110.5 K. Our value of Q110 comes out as 77.7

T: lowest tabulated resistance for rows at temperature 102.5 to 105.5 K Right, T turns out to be 59.9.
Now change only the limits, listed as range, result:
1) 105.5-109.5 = 66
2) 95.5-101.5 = 46.9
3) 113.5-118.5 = 79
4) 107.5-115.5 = 70.2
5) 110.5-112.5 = 74.7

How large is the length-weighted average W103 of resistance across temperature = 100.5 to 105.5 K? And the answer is 58.7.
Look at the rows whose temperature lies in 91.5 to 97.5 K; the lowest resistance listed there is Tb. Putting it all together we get 46.8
